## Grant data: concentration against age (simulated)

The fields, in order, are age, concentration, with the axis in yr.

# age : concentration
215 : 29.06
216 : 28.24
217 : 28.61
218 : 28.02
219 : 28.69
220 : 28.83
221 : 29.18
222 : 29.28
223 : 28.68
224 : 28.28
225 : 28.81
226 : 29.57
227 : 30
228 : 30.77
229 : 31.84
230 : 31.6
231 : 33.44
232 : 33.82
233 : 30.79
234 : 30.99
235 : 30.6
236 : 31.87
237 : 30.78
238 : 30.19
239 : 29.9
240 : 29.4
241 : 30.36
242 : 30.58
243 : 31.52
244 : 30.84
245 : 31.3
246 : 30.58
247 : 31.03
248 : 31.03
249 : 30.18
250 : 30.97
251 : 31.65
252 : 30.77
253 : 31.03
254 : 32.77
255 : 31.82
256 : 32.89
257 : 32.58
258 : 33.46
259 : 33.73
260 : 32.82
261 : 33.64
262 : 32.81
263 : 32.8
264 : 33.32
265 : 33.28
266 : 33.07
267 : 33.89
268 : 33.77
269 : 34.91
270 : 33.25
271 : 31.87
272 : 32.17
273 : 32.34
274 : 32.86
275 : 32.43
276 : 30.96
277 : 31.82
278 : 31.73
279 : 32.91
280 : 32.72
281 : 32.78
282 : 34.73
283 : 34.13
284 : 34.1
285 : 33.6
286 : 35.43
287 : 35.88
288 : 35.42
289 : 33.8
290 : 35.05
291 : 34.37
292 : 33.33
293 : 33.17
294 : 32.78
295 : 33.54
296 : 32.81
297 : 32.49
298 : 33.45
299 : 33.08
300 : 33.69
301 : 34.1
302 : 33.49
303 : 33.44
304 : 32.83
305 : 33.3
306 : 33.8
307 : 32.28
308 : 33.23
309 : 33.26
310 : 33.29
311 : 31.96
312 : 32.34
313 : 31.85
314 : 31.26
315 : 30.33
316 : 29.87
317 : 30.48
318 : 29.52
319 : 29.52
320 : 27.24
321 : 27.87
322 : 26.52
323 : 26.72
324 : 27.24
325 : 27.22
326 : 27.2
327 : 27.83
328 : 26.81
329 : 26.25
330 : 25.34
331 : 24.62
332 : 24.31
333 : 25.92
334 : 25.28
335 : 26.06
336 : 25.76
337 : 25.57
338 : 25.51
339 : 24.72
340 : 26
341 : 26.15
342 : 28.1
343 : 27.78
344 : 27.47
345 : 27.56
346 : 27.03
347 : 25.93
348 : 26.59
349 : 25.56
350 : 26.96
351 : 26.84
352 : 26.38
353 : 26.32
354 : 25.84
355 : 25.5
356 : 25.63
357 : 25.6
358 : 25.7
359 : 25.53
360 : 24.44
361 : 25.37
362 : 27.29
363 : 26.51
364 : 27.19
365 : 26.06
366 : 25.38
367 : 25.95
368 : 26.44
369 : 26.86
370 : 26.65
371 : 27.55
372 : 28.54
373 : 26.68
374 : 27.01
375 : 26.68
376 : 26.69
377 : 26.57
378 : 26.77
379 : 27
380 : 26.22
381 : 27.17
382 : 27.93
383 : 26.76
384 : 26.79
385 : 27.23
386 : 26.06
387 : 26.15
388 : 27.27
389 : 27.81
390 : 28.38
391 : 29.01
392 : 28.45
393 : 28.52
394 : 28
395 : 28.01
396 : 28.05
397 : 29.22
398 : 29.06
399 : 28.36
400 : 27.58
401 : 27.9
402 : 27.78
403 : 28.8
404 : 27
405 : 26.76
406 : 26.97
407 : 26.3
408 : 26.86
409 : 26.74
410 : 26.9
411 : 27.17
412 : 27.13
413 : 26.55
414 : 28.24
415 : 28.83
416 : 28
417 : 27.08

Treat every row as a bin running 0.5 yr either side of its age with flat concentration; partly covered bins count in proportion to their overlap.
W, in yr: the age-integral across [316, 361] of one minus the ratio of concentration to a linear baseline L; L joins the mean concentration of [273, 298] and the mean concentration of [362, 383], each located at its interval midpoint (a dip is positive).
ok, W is 4.4 yr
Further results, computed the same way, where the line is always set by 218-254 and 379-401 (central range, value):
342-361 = 1.43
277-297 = -2.78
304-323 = -1.18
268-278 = -0.90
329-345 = 1.51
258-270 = -1.37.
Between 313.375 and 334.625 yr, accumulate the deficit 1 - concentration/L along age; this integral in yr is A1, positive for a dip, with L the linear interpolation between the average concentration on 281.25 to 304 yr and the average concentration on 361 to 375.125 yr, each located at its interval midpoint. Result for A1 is 2.35 yr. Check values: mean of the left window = 33.9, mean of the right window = 26.7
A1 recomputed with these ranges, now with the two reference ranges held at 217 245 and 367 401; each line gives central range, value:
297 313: -2.3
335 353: 1.1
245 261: -1.1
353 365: 0.9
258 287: -3.6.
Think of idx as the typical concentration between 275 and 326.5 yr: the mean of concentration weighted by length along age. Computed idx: 32.1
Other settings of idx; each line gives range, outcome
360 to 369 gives 26.2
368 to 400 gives 27.5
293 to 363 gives 28.6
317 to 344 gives 26.7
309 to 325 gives 29.8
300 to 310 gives 33.3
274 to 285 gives 32.9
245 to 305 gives 33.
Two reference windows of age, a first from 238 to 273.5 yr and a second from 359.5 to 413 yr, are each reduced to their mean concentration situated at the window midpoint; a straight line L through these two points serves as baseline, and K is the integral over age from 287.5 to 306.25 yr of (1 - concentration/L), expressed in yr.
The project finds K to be -1.9 yr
